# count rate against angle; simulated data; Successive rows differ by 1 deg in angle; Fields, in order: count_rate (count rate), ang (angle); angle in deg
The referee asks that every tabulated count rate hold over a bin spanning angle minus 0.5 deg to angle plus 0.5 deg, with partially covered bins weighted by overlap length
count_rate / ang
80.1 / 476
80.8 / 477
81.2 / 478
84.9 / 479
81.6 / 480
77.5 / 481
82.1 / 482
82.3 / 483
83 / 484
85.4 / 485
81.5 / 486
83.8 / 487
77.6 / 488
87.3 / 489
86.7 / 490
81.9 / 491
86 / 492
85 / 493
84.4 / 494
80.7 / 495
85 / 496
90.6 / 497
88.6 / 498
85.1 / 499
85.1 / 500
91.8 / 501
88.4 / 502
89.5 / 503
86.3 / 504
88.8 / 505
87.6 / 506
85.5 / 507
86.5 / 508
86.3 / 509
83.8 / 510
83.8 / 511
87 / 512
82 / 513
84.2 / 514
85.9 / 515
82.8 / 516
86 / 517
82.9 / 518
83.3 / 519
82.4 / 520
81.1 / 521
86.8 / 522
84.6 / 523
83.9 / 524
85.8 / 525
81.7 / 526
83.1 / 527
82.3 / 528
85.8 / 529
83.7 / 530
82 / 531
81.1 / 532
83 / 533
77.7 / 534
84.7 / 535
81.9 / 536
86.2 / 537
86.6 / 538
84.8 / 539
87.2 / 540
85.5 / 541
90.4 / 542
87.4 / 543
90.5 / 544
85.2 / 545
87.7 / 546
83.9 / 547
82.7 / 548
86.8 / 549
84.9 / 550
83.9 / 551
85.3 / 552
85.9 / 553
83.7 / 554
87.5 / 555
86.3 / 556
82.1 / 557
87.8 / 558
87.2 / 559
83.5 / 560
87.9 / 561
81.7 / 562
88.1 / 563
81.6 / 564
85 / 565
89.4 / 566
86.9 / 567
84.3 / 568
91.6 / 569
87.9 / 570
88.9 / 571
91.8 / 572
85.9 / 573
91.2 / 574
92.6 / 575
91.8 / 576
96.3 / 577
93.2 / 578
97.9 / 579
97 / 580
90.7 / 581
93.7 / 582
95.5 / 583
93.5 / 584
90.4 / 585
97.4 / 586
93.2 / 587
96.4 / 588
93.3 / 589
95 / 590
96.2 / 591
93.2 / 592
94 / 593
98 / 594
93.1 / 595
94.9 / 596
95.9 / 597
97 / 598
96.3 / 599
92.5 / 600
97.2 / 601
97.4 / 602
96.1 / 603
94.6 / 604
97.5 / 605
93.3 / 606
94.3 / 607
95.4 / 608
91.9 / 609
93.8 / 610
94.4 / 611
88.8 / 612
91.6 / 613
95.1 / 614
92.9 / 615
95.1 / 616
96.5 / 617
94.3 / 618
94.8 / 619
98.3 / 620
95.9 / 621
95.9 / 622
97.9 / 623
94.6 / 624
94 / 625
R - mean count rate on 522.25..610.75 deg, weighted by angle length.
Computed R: 89.3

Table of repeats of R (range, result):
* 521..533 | 83.6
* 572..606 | 94.5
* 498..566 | 85.2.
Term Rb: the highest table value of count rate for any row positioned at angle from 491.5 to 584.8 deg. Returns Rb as 97.9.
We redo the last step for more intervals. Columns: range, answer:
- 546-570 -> 91.6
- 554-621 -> 98.3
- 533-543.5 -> 90.4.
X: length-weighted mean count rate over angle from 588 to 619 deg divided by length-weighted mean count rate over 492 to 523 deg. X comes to 1.1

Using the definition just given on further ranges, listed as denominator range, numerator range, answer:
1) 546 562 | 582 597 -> 1.11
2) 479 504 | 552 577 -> 1.03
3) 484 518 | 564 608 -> 1.09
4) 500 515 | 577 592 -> 1.09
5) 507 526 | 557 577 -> 1.04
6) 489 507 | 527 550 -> 0.98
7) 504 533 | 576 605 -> 1.13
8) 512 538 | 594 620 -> 1.13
